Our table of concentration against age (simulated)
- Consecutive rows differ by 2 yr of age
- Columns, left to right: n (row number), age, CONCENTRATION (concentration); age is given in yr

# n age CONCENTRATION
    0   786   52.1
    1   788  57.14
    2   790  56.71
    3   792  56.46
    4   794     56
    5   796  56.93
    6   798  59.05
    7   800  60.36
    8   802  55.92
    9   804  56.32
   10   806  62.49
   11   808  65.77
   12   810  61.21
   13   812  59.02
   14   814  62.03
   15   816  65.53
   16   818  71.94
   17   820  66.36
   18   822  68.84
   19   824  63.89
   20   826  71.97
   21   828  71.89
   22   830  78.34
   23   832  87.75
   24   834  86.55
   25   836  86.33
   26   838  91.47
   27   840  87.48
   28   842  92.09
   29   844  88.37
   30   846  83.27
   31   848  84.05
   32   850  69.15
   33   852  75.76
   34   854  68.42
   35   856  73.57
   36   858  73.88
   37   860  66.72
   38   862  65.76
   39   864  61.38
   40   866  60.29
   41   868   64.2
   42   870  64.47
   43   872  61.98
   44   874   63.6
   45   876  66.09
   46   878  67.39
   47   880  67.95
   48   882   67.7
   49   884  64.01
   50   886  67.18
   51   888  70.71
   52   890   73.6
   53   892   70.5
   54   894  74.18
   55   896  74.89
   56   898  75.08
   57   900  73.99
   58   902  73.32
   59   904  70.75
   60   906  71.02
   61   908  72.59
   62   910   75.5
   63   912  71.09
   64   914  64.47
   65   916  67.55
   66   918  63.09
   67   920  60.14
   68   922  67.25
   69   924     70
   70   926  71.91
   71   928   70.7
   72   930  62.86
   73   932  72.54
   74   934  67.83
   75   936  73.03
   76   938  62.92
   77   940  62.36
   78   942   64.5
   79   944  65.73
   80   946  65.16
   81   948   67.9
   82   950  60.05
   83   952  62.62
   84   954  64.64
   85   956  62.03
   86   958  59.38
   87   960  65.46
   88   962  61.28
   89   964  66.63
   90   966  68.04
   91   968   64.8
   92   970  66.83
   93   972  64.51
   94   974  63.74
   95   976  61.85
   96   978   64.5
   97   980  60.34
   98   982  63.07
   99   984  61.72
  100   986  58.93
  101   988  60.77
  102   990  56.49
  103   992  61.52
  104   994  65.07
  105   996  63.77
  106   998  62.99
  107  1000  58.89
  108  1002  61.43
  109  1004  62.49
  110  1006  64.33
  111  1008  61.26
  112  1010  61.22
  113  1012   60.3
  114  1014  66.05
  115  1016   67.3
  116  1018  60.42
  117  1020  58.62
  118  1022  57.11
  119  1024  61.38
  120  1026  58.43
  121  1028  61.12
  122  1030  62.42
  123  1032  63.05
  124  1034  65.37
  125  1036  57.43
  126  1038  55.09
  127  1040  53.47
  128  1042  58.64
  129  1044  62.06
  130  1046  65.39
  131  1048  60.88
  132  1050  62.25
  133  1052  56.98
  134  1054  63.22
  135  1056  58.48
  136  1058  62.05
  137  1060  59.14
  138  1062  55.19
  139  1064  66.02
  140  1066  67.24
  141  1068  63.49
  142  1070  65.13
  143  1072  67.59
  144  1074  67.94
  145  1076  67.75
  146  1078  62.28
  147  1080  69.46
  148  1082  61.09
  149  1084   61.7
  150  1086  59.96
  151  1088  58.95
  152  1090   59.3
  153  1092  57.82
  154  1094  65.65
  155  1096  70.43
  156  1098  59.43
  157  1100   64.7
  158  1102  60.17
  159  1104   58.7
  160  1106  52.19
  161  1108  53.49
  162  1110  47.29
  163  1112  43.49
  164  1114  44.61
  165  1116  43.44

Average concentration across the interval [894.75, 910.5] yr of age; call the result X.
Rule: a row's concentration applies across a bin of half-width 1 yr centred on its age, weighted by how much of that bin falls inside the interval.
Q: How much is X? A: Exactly 73.3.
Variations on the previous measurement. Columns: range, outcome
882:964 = 67.8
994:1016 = 62.6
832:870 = 76.6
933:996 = 63.7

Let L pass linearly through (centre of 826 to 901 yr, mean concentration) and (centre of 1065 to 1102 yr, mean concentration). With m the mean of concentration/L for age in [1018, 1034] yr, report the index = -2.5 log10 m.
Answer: 0.10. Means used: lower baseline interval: 73.5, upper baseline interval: 63.8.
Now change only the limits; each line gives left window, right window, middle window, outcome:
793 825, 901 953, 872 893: -0.03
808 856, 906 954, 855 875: 0.11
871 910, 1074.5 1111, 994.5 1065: 0.04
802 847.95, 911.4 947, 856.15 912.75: 0.01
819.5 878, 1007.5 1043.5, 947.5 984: 0.02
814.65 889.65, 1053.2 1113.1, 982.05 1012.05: 0.06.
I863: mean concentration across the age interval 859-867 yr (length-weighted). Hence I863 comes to 63.5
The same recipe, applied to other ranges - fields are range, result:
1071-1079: 66.4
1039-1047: 59.9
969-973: 65.7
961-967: 65.3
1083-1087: 60.8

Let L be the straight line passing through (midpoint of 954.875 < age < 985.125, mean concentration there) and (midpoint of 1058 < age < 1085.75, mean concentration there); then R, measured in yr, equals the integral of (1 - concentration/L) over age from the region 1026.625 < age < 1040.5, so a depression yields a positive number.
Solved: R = 0.85 yr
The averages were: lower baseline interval 63.6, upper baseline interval 64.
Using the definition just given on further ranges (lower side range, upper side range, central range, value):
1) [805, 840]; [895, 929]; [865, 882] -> 1.5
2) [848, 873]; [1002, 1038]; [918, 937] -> -0.9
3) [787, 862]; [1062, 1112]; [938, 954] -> 0.5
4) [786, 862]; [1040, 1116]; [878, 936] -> -2.6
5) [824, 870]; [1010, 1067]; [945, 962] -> 1.1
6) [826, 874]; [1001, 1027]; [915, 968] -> 1.7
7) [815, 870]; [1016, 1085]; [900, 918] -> 0.0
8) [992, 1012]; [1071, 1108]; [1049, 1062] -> 0.5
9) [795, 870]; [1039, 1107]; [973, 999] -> 1.3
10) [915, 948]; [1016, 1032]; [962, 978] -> -0.2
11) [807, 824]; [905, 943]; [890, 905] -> -1.3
